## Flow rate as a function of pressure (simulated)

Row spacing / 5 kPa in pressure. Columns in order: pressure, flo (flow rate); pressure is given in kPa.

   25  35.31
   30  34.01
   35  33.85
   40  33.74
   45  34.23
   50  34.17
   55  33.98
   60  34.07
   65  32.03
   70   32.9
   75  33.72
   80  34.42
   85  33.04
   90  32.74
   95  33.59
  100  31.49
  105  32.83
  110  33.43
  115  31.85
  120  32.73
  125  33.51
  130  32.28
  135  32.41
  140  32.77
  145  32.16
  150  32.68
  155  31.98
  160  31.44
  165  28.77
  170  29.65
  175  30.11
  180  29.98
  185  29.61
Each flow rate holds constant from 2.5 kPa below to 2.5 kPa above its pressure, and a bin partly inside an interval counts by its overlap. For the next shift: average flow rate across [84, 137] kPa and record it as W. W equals 32.7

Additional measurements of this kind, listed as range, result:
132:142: 32.6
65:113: 33.1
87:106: 32.7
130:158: 32.4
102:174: 32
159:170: 29.8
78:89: 33.6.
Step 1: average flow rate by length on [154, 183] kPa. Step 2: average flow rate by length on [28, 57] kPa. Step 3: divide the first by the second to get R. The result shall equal 0.89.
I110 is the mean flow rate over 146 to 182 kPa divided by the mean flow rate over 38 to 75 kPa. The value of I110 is 0.91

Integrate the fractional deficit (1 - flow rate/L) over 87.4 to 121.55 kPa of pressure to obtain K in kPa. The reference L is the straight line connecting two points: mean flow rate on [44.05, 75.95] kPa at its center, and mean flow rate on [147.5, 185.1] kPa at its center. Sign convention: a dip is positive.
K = -0.38 kPa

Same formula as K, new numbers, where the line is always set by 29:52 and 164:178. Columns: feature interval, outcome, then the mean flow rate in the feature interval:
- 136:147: -0.7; 32.5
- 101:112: -0.4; 32.9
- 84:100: -0.3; 32.9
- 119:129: -0.6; 33.1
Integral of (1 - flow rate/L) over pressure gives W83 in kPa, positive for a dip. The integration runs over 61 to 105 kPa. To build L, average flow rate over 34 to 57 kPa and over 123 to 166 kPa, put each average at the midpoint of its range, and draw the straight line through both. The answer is 0.3 kPa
